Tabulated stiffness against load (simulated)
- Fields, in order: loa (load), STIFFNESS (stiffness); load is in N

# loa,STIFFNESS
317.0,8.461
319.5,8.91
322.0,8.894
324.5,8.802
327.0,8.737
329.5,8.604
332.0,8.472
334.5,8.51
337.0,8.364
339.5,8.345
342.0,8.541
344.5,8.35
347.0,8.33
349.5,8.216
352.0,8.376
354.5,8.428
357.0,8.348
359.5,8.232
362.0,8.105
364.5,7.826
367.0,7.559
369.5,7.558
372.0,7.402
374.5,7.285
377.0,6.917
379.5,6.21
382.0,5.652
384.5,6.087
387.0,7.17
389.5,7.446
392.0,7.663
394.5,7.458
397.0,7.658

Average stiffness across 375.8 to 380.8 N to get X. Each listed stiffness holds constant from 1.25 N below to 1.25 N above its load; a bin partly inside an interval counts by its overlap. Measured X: 6.55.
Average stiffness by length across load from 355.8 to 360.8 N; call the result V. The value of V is 8.29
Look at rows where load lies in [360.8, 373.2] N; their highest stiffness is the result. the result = 8.105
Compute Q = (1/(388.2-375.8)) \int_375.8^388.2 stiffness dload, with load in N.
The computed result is 6.4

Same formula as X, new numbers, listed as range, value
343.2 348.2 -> 8.34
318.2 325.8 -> 8.87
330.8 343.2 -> 8.45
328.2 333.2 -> 8.54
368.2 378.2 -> 7.29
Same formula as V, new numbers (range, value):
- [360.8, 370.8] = 7.76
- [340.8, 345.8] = 8.44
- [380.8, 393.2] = 6.8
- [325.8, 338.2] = 8.54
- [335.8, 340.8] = 8.36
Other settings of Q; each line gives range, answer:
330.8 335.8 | 8.49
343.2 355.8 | 8.34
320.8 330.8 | 8.76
